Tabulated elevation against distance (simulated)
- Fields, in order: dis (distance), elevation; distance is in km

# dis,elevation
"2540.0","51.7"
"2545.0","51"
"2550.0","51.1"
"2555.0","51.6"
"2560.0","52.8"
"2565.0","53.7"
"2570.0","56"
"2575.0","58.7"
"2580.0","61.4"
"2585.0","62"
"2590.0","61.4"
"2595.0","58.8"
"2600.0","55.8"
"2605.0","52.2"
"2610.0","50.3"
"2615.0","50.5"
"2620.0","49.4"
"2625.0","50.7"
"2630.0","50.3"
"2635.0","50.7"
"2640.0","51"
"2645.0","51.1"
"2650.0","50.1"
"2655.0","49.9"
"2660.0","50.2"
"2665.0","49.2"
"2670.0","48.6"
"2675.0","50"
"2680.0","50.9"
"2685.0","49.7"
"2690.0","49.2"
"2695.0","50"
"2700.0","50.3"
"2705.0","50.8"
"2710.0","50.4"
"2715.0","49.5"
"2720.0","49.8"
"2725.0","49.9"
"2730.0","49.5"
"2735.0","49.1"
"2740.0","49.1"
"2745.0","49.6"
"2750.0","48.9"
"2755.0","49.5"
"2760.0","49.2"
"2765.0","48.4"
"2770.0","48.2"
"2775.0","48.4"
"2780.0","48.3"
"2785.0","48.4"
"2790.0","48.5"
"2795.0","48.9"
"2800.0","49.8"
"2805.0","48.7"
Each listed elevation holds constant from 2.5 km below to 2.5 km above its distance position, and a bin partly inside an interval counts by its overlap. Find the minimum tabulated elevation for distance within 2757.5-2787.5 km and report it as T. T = 48.2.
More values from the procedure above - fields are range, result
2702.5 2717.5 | 49.5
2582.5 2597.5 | 58.8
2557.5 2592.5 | 52.8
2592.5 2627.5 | 49.4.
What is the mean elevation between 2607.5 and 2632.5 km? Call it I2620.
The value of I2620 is 50.2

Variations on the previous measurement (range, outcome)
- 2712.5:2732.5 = 49.7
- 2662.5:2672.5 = 48.9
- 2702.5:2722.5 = 50.1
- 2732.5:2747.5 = 49.3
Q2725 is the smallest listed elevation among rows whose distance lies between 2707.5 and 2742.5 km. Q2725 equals 49.1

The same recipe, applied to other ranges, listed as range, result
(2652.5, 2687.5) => 48.6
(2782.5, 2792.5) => 48.4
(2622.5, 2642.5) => 50.3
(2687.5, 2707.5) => 49.2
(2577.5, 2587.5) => 61.4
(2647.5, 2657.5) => 49.9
